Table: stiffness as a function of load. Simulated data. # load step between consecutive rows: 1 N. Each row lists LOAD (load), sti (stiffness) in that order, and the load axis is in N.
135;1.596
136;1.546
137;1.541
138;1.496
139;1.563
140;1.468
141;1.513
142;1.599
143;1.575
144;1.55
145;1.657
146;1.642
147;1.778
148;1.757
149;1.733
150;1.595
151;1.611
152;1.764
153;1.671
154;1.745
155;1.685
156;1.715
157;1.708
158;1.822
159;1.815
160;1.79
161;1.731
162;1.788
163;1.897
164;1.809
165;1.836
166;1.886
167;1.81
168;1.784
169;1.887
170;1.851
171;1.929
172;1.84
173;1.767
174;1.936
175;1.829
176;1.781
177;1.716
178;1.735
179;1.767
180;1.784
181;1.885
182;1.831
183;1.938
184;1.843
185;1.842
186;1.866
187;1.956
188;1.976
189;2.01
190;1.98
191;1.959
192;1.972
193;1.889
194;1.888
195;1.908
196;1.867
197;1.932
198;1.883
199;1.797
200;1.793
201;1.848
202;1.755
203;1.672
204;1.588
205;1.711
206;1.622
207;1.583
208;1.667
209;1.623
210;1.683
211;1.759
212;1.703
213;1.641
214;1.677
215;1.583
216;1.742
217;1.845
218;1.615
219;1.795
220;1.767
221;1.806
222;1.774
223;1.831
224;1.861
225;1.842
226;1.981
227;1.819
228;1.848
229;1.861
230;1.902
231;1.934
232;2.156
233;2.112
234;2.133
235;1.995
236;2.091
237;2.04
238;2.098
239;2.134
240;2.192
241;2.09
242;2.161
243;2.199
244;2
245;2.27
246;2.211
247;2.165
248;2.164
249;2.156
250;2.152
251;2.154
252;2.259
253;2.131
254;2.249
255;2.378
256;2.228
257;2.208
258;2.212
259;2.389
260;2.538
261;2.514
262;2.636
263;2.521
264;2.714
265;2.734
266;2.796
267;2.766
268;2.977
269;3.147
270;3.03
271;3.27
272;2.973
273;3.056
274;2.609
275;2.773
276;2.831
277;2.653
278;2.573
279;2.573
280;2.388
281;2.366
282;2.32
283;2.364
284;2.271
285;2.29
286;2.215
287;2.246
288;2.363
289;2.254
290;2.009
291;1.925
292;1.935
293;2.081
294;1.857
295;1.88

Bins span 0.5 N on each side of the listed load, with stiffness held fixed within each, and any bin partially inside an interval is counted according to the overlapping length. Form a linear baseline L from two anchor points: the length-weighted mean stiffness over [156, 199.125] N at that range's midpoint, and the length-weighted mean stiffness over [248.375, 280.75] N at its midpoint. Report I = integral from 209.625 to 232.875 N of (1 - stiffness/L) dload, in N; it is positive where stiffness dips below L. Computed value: 4.3 N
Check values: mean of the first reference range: 1.85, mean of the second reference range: 2.58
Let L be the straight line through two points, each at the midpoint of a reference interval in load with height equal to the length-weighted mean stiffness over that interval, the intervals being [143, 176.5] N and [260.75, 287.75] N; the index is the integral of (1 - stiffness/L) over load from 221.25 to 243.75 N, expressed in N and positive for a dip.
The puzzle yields 3.2 N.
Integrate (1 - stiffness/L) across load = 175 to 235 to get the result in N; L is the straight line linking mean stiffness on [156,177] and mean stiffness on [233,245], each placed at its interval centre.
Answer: 4.5 N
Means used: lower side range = 1.82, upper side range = 2.11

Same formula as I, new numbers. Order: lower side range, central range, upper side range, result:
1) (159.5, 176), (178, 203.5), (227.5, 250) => 0.6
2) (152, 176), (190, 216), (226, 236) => 1.9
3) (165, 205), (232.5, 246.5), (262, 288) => 1.3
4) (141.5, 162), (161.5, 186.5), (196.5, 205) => -1.4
